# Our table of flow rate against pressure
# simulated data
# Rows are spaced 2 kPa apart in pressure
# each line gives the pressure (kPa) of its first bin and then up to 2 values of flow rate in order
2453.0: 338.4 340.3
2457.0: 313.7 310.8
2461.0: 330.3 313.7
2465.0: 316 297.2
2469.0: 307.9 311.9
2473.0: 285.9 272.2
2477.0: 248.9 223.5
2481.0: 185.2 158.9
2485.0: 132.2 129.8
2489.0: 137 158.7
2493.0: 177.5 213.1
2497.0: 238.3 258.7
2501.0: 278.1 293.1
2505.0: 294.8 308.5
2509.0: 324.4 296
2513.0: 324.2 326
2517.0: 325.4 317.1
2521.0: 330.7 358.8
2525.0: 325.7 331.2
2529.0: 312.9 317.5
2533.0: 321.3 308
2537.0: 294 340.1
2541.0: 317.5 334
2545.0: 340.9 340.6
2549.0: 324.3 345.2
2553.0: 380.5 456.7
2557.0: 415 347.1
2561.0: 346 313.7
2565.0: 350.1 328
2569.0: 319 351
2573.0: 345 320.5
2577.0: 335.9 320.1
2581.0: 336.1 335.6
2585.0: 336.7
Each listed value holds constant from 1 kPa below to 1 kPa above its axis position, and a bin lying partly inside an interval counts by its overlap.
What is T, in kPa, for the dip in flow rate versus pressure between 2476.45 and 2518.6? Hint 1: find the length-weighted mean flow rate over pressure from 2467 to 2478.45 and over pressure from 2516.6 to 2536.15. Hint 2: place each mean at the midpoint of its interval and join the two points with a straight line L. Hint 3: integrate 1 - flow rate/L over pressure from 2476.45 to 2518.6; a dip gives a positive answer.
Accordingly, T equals 8.86 kPa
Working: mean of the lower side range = 284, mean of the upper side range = 325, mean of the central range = 241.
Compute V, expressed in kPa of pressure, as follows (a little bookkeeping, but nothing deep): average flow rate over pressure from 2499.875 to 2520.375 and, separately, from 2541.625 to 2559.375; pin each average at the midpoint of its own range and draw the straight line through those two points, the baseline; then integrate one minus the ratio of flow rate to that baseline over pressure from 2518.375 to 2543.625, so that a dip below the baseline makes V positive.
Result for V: 1.0 kPa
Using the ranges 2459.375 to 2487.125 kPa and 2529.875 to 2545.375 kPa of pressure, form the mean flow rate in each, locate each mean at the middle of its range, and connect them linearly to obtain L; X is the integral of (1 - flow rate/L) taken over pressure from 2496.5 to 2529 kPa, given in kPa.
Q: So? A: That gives -1.4 kPa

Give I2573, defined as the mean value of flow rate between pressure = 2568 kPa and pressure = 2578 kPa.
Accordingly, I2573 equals 334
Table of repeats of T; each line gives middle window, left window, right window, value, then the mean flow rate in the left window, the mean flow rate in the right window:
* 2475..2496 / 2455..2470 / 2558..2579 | 9.1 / 315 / 335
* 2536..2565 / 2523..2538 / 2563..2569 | -2.1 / 319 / 331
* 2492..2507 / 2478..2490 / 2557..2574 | -4.4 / 161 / 342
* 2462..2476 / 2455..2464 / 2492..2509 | 0.3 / 320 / 262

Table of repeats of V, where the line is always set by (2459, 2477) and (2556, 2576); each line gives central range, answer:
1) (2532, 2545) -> 0.4 kPa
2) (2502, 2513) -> 0.5 kPa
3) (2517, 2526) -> -0.2 kPa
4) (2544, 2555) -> -0.6 kPa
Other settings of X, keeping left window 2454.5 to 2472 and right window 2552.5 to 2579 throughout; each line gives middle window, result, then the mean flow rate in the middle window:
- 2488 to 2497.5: 4.19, 182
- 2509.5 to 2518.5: 0.42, 318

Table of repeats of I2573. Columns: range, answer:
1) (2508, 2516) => 318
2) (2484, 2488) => 131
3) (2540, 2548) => 333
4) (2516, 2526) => 332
